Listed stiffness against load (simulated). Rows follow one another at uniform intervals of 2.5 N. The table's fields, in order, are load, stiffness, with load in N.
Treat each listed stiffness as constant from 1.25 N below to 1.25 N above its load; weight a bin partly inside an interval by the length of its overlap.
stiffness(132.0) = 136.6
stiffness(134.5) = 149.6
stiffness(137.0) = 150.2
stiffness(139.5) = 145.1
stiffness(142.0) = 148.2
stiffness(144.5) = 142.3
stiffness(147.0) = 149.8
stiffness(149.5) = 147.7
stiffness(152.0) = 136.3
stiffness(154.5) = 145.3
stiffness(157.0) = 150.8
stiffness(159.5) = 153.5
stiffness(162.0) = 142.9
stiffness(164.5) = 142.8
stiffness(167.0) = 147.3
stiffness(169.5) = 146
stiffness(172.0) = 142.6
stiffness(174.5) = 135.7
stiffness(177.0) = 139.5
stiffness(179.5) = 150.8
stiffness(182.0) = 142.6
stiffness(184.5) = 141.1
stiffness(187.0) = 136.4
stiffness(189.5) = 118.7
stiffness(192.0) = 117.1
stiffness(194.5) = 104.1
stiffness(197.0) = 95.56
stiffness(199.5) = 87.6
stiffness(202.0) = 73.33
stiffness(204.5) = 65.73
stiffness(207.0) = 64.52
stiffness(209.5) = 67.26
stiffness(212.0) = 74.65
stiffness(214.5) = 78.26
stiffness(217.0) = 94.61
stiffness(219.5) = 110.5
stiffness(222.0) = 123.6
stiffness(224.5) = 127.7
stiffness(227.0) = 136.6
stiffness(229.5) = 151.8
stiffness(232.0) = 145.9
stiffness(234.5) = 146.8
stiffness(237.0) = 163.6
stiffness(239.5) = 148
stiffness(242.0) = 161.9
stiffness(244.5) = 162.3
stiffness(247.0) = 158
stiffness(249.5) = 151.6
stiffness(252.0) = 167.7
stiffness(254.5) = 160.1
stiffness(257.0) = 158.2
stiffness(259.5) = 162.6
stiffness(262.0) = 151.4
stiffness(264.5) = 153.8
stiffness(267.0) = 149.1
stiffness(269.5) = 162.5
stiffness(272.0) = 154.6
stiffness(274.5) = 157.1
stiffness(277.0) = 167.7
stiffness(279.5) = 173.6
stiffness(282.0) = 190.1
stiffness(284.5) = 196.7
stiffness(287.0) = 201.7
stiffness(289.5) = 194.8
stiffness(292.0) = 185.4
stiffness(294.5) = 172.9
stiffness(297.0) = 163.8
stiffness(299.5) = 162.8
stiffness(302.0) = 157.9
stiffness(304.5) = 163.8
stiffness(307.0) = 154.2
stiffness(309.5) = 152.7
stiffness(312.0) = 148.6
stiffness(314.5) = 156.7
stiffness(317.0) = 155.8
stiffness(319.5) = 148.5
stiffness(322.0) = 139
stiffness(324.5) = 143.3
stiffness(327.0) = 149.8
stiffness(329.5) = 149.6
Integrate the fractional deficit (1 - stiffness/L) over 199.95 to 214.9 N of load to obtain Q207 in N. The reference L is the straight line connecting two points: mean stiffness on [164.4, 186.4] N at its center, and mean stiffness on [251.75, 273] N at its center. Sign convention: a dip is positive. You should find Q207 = 7.8 N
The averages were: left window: 143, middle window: 71.1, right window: 157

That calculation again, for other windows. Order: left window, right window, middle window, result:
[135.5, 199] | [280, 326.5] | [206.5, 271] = 7.01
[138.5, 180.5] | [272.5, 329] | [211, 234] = 5.48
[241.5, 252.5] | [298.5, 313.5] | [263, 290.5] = -2.51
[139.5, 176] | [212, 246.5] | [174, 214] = 9.58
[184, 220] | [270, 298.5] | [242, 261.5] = -2.11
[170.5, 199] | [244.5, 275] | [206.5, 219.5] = 5.57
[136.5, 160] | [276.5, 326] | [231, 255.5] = 0.35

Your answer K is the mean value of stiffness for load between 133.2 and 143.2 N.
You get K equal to 148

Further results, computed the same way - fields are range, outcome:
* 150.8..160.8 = 147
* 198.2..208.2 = 73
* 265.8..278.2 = 158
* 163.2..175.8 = 143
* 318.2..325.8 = 144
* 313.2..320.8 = 154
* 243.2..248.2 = 160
